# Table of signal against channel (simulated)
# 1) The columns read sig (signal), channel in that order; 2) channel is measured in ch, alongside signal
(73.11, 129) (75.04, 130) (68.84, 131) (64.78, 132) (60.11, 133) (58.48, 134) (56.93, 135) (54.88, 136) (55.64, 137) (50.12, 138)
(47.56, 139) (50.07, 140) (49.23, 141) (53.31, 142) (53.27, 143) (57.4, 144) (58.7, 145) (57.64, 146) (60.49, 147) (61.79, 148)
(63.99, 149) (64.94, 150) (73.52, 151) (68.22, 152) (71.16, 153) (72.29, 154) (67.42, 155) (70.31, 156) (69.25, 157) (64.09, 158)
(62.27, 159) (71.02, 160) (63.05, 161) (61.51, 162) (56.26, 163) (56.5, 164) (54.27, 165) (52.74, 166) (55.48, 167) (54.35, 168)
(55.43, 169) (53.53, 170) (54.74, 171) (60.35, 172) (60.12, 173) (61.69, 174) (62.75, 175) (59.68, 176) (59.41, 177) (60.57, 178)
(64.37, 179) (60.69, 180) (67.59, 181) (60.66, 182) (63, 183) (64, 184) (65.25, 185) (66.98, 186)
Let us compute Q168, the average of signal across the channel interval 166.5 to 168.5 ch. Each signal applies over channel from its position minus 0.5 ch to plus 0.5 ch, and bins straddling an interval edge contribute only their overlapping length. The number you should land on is 54.9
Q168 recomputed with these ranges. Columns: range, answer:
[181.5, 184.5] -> 62.6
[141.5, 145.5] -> 55.7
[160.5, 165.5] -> 58.3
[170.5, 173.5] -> 58.4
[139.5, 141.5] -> 49.6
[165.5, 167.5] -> 54.1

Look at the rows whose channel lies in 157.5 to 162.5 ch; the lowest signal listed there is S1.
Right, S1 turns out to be 61.51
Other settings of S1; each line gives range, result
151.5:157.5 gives 67.42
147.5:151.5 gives 61.79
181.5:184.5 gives 60.66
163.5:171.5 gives 52.74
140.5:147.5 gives 49.23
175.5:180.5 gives 59.41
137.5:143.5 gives 47.56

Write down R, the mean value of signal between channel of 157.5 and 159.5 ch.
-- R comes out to 63.2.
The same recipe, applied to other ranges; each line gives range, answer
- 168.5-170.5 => 54.5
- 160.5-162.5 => 62.3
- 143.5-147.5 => 58.6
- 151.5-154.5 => 70.6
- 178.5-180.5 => 62.5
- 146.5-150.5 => 62.8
